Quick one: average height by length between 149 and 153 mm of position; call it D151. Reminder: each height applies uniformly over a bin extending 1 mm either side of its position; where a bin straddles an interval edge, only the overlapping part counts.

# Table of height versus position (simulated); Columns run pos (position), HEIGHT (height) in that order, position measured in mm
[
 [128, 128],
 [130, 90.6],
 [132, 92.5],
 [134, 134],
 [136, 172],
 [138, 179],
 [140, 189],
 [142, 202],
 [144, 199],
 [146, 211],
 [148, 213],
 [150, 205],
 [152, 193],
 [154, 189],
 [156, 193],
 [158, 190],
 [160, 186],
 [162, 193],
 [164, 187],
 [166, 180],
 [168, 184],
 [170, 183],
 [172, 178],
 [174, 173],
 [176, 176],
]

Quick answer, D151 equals 199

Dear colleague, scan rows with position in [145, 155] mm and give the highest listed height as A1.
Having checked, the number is 213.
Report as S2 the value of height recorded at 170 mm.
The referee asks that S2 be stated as 183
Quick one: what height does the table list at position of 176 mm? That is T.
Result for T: 176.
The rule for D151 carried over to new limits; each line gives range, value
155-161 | 190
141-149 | 206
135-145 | 188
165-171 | 182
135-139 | 176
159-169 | 186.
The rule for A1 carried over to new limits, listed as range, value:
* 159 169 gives 193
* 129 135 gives 134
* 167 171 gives 184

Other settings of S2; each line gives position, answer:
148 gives 213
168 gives 184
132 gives 92.5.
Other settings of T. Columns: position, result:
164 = 187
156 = 193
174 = 173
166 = 180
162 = 193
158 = 190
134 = 134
